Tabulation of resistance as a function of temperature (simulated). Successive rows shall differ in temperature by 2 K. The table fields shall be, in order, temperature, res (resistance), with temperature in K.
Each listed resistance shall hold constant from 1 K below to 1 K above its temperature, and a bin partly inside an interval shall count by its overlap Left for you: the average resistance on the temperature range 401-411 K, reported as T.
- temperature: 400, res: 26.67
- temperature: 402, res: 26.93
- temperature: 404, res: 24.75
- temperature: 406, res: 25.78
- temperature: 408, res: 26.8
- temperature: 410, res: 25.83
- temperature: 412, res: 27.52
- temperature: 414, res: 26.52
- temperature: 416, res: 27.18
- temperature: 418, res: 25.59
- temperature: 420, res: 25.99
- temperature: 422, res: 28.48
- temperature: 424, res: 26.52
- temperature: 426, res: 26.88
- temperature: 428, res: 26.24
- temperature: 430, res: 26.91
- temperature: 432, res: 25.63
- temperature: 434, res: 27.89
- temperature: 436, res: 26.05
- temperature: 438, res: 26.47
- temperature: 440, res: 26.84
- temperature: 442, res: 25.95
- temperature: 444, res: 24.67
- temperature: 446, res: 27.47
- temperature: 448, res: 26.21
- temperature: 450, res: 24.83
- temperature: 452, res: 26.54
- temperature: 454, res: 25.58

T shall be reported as 26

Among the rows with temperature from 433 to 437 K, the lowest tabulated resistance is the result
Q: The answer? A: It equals 26.05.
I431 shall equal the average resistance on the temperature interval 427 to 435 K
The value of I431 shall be 26.7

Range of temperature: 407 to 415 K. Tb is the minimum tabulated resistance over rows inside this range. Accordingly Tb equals 25.83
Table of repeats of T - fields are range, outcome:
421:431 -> 27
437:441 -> 26.7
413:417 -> 26.9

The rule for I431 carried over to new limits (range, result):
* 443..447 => 26.1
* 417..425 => 26.6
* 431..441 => 26.6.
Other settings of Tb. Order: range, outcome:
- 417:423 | 25.59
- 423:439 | 25.63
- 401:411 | 24.75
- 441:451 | 24.67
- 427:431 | 26.24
